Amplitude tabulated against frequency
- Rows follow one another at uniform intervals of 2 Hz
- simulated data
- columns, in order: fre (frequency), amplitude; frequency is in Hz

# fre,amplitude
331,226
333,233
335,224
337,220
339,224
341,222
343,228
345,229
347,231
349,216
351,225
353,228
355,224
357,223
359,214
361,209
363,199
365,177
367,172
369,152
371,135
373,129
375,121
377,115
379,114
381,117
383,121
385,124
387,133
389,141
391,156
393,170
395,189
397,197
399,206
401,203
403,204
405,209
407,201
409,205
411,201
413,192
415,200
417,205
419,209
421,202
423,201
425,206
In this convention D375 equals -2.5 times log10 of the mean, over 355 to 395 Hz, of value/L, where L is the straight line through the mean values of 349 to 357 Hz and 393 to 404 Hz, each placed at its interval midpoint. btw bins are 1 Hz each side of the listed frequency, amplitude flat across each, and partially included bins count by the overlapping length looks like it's 0.33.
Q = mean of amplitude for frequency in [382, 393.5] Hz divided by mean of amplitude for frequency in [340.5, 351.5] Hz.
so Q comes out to 0.6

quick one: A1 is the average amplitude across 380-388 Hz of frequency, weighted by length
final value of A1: 124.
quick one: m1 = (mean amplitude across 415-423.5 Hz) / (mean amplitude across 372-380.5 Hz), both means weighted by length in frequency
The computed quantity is 1.71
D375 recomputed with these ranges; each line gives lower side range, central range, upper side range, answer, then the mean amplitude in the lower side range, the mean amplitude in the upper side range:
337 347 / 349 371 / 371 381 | -0.17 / 226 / 121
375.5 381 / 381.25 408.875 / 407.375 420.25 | -0.10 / 116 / 202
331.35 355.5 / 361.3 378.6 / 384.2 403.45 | 0.29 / 225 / 172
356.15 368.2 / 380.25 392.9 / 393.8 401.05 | 0.41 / 198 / 197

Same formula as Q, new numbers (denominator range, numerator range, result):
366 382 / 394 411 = 1.53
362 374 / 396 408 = 1.27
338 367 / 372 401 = 0.68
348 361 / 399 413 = 0.92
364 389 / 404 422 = 1.51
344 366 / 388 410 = 0.88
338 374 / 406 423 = 1.00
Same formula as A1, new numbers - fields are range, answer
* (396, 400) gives 202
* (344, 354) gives 226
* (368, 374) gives 139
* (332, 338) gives 226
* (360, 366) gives 195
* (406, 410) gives 203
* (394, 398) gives 193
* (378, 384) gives 117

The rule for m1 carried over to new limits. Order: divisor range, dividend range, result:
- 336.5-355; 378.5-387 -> 0.54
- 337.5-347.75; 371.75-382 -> 0.53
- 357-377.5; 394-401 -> 1.19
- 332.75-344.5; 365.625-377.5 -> 0.62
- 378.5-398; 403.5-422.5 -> 1.38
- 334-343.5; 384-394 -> 0.65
